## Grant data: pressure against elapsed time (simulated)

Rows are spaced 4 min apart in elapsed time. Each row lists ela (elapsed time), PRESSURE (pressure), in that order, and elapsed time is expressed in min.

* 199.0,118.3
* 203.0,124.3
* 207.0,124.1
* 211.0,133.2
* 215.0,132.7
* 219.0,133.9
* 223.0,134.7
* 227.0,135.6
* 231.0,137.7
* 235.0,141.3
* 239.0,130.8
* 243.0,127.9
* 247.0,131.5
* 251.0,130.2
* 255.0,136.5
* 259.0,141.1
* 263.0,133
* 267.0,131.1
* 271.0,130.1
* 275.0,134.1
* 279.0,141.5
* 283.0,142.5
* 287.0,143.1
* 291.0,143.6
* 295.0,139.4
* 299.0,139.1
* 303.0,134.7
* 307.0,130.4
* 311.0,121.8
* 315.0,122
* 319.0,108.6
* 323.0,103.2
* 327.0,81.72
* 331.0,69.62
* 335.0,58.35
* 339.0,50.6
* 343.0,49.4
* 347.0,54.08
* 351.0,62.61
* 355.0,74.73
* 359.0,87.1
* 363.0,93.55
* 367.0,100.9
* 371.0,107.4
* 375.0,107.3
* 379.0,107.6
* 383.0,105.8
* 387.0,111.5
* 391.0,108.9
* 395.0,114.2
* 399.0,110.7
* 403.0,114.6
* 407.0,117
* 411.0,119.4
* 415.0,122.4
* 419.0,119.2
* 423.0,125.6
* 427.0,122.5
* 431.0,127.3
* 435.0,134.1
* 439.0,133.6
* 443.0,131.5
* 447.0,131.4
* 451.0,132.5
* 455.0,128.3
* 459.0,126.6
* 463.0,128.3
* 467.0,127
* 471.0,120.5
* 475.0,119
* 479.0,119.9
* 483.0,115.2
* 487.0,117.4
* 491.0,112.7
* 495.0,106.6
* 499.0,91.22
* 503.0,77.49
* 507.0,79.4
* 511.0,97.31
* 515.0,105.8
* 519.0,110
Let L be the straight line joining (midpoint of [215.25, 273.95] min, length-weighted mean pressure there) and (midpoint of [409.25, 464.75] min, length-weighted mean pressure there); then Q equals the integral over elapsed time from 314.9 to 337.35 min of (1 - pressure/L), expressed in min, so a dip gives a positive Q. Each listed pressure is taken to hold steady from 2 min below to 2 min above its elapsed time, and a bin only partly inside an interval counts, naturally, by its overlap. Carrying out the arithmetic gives 7.51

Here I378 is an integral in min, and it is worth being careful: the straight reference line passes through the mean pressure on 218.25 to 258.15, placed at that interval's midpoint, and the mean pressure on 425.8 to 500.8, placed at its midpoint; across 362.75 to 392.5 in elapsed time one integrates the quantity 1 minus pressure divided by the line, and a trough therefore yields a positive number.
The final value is 4.9 min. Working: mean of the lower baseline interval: 134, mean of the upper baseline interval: 122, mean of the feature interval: 106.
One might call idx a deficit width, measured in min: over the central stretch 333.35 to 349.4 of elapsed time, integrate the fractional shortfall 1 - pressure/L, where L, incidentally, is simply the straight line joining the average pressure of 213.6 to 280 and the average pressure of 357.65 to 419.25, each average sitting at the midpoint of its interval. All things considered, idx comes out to 8.78 min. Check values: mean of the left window 134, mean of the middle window 53.2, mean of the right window 109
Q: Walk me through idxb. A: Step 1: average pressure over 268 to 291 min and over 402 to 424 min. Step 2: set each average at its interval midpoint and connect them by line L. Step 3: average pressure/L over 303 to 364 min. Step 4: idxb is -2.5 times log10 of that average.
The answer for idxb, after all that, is 0.460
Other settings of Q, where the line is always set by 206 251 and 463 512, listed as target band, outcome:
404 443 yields -3.6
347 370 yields 7.3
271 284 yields -0.9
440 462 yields -3.7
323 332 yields 3.0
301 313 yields -0.3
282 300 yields -2.1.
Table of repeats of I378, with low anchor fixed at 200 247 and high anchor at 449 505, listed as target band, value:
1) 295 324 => 0.5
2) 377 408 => 2.6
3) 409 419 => -0.1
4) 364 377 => 1.9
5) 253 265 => -0.7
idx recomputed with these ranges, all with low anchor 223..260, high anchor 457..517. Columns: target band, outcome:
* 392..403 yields 0.6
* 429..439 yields -1.4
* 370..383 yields 1.5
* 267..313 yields -2.3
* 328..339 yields 5.5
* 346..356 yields 4.8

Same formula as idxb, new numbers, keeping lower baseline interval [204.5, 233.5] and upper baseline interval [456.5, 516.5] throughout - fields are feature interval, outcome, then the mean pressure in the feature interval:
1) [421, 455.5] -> -0.140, 130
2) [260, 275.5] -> -0.030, 132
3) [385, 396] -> 0.065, 111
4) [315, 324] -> 0.136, 110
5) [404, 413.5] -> -0.013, 118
